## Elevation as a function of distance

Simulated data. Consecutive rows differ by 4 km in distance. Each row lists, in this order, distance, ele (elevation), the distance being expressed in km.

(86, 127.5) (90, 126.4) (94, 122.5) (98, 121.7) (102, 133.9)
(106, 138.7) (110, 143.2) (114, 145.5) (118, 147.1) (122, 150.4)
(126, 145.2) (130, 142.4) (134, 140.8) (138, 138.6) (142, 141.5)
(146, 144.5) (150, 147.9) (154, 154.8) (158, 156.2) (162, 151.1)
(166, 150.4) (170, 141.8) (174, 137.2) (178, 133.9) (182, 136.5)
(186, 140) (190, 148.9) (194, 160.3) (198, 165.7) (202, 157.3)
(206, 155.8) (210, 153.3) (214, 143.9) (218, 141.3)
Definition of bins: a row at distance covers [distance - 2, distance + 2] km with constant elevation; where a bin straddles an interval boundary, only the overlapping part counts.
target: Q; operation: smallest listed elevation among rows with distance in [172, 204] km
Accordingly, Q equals 133.9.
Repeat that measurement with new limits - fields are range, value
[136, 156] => 138.6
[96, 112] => 121.7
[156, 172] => 141.8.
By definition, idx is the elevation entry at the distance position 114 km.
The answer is 145.5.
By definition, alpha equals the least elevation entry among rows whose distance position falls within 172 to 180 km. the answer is 133.9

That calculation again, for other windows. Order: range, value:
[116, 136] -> 140.8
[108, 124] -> 143.2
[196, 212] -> 153.3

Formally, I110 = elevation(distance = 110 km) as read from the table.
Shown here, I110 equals 143.2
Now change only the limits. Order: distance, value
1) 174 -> 137.2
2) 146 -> 144.5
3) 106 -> 138.7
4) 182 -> 136.5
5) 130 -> 142.4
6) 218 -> 141.3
